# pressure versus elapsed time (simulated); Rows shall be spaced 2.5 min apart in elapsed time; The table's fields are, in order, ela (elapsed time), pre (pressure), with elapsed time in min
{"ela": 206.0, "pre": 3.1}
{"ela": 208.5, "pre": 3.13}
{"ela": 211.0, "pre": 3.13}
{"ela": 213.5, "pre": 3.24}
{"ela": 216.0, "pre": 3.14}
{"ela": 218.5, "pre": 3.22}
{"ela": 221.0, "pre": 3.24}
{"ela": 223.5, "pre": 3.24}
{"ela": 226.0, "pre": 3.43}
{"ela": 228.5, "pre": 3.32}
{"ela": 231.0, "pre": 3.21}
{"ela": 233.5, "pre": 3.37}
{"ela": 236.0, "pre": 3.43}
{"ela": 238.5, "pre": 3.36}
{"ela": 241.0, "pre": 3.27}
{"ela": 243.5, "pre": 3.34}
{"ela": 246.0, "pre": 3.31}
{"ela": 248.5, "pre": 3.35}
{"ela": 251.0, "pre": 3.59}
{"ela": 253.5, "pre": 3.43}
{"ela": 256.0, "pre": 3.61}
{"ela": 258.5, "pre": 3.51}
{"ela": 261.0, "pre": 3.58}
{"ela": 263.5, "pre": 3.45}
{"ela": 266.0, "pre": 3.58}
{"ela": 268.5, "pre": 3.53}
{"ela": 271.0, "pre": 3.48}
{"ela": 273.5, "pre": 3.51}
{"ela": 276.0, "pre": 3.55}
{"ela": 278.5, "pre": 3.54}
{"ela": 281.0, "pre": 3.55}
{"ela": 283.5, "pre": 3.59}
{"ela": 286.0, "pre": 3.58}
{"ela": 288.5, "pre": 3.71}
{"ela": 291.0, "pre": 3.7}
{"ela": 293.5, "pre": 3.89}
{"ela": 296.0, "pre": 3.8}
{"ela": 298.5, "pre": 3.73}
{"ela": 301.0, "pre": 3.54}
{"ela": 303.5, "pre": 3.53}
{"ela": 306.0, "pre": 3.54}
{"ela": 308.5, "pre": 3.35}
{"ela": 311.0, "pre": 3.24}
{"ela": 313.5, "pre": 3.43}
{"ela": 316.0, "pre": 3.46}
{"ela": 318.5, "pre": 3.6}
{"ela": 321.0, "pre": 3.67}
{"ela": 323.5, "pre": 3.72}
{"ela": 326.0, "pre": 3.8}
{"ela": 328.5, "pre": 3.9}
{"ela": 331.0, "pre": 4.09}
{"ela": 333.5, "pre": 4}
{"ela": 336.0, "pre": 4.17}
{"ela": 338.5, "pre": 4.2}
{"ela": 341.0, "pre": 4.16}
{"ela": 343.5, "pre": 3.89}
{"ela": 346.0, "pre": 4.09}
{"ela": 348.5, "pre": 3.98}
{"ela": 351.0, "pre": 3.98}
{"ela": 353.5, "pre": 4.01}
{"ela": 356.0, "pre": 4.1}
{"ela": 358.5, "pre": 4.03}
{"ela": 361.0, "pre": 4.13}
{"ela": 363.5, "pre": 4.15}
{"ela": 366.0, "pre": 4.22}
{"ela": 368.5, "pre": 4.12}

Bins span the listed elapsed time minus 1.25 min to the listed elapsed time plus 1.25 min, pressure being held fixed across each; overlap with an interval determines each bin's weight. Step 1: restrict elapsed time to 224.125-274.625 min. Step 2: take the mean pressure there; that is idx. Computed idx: 3.43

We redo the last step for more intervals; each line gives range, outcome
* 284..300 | 3.73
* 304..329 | 3.56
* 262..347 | 3.69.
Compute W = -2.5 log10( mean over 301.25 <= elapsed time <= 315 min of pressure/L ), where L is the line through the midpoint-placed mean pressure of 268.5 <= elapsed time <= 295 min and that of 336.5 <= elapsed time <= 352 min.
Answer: 0.111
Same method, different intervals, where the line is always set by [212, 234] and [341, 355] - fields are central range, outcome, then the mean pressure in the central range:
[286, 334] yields 0.035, 3.66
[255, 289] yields 0.001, 3.55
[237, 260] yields -0.002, 3.42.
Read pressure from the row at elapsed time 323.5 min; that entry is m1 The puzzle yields 3.72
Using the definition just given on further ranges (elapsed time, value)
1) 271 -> 3.48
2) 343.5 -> 3.89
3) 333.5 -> 4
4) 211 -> 3.13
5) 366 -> 4.22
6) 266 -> 3.58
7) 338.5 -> 4.2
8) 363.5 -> 4.15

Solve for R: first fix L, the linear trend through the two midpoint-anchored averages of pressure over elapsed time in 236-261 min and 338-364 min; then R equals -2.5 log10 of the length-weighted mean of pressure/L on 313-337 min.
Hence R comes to 0.03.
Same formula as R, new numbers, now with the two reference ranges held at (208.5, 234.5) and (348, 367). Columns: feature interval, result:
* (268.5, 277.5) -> 0.014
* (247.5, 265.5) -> -0.015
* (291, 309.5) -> 0.027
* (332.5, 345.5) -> -0.033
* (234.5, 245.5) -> 0.004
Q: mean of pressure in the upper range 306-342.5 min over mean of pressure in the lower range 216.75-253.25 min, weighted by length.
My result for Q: 1.1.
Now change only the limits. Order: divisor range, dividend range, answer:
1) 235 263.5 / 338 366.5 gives 1.19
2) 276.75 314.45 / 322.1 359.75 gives 1.12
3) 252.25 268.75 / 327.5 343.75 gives 1.15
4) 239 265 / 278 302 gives 1.07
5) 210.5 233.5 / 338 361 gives 1.24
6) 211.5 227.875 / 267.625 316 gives 1.10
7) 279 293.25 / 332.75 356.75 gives 1.11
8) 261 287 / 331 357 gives 1.15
